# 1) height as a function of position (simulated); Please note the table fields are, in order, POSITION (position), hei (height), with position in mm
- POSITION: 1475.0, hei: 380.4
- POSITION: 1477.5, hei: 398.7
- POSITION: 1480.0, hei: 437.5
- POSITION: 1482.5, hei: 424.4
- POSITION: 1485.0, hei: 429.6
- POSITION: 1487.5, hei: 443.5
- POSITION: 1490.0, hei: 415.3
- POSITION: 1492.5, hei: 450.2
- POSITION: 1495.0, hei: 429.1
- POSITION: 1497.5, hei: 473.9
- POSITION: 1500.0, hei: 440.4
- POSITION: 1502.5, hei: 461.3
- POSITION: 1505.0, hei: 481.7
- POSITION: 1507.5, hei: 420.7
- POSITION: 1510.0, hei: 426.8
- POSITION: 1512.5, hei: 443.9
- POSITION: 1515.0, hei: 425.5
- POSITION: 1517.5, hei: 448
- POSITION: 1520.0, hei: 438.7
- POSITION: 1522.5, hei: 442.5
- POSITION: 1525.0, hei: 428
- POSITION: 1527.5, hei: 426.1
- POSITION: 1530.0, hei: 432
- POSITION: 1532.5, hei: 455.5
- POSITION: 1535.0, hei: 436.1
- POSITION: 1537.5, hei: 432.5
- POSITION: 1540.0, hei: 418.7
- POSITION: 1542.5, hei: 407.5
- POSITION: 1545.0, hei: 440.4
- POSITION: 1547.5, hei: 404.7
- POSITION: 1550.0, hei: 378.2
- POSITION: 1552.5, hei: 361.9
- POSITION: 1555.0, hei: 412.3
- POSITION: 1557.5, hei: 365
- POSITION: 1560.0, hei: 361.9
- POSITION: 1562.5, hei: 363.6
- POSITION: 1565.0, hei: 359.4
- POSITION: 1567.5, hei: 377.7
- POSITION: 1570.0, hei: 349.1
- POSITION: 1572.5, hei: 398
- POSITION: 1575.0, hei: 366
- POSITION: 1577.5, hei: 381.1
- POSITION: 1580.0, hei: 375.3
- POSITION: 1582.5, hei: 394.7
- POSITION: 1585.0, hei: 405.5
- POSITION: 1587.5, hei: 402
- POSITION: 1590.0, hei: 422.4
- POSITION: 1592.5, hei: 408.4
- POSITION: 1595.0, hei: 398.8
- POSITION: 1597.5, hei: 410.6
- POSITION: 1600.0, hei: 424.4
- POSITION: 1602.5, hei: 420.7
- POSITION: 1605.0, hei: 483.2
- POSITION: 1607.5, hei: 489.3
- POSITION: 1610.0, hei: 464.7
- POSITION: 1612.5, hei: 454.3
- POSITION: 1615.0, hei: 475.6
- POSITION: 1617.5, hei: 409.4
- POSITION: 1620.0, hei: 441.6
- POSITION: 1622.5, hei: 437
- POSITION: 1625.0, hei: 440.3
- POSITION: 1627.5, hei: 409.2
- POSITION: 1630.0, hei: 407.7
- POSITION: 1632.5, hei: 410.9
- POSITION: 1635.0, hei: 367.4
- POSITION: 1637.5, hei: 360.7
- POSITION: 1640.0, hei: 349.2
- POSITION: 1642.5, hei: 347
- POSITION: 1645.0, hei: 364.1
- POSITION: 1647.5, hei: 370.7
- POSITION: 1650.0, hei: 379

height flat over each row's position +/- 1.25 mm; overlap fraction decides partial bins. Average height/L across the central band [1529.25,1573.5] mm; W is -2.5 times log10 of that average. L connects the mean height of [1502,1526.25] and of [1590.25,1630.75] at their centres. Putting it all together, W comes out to 0.11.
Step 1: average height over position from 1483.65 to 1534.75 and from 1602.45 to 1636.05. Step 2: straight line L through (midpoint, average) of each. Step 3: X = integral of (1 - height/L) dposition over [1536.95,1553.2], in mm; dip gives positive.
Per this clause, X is 1.2 mm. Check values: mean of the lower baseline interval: 441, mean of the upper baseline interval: 437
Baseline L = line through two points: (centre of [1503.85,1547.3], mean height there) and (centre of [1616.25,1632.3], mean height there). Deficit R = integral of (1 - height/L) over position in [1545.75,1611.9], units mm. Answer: 4.4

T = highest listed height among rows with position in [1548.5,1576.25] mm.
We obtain 412.3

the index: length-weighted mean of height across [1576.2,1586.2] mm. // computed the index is 389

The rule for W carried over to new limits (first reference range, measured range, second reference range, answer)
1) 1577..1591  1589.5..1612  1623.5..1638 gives -0.10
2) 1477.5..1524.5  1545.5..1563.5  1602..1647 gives 0.13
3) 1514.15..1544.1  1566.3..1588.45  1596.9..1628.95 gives 0.15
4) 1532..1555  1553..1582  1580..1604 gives 0.10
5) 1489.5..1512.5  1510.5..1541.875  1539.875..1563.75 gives -0.04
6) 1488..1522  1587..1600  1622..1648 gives -0.02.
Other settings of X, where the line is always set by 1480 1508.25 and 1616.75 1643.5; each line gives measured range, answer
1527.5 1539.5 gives -0.18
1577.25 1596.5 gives 0.61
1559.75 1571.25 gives 1.57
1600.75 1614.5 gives -1.90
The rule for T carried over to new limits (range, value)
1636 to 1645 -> 364.1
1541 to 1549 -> 440.4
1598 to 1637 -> 489.3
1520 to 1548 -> 455.5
